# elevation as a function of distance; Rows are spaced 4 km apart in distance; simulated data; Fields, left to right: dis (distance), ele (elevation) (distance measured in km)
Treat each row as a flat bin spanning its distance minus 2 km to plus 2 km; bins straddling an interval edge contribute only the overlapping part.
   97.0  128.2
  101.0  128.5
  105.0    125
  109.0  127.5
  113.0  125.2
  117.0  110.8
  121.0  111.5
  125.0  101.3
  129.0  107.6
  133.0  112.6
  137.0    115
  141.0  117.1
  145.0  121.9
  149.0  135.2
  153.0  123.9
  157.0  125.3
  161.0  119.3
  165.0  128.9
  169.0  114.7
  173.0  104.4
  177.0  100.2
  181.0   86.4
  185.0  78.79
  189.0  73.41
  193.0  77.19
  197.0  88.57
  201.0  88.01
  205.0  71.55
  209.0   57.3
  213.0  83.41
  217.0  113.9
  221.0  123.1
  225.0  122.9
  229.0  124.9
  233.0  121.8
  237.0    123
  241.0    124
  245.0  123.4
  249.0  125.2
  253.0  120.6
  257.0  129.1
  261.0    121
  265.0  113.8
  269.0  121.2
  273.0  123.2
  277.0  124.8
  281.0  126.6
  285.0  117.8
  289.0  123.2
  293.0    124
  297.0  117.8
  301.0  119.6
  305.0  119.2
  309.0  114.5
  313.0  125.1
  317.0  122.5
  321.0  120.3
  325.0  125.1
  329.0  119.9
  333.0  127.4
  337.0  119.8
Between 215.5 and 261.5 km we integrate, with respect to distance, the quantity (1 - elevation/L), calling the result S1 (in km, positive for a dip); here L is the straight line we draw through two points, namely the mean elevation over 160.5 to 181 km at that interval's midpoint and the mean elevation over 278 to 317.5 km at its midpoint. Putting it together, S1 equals -2.7 km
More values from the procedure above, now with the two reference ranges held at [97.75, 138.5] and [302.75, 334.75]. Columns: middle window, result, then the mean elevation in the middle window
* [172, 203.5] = 8.6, 86.3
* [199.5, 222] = 5.9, 88.1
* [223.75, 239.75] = -0.5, 123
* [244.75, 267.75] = -0.4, 122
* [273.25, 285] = -0.3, 124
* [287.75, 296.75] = -0.1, 123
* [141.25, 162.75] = -1.3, 125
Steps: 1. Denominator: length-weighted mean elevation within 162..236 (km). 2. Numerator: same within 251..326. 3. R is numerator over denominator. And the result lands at 1.2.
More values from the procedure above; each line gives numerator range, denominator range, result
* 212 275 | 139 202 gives 1.14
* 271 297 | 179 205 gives 1.51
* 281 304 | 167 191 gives 1.30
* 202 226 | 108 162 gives 0.80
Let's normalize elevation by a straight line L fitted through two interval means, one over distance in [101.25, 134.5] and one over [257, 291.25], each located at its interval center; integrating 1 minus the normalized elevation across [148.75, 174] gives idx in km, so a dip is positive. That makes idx -0.8 km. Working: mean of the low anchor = 116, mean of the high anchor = 122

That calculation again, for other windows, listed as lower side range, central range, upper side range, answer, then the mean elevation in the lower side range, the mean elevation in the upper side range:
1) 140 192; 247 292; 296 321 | -2.1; 109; 120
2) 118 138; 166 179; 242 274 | 0.6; 109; 122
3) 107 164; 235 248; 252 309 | -0.3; 118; 121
